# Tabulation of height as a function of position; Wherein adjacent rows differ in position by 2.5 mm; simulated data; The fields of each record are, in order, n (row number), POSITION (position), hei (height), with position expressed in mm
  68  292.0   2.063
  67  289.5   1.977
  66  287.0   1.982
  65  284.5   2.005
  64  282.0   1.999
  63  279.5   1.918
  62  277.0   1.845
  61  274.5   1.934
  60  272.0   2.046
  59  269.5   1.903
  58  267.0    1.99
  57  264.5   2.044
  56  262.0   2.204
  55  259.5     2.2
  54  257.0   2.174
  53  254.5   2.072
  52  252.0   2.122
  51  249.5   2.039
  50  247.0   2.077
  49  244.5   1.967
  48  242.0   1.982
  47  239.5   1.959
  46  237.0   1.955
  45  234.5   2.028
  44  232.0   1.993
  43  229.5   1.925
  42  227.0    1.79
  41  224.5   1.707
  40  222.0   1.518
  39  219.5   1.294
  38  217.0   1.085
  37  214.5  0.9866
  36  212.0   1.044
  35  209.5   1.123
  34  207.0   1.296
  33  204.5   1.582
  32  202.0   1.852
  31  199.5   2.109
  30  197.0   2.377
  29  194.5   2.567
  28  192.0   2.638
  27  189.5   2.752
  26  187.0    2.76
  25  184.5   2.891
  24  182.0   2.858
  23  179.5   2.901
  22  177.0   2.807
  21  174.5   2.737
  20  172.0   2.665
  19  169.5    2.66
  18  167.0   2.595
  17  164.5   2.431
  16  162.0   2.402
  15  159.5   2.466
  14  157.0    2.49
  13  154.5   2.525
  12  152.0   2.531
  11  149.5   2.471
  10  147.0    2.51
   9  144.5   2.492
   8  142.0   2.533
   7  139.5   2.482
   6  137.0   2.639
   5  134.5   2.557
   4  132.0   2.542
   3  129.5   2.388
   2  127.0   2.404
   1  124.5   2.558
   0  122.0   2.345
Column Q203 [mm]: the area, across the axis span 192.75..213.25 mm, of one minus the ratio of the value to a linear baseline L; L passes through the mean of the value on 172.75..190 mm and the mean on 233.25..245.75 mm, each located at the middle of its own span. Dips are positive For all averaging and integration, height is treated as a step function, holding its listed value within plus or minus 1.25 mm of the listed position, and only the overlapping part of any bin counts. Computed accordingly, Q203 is 6.18 mm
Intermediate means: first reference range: 2.81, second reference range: 1.98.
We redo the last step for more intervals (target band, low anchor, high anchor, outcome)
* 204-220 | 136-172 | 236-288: 7.6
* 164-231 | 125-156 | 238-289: 5.6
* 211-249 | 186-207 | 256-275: 8.1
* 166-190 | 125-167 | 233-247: -4.6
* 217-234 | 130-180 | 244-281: 4.2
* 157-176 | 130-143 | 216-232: -3.0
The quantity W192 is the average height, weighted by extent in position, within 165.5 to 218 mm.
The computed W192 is 2.21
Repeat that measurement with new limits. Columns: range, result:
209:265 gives 1.8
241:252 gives 2.03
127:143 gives 2.51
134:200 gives 2.59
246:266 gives 2.12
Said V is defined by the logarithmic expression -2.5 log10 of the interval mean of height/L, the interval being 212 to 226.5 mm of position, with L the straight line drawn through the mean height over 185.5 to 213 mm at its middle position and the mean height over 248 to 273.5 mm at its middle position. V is 0.48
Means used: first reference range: 2.03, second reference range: 2.08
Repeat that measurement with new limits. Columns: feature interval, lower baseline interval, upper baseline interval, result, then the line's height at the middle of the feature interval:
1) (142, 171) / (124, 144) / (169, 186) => 0.06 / 2.66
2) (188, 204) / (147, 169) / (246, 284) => -0.01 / 2.33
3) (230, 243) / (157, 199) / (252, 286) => 0.14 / 2.25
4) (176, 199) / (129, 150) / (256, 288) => -0.16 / 2.34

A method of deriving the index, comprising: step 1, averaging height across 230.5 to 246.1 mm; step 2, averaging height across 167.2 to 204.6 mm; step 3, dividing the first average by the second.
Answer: 0.8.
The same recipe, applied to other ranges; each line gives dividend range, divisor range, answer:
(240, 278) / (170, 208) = 0.83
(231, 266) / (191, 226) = 1.25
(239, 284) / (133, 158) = 0.80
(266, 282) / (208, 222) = 1.69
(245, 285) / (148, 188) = 0.77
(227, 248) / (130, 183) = 0.76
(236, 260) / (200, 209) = 1.30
